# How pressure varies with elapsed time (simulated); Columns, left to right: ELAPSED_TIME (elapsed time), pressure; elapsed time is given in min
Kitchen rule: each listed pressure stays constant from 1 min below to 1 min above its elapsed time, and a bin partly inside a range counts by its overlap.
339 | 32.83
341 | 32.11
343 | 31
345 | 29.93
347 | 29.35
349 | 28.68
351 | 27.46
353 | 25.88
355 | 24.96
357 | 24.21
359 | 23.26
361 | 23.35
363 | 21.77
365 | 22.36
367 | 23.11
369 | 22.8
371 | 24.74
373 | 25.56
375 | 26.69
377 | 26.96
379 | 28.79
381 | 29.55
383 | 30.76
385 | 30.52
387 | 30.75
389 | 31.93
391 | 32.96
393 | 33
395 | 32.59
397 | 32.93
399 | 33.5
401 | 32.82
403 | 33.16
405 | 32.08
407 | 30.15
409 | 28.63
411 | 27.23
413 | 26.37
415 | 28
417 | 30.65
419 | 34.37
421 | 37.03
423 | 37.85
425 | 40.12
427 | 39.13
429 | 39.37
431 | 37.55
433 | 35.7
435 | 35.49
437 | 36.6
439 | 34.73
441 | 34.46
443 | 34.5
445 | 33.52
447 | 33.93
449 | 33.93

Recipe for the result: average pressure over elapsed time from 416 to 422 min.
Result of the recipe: 34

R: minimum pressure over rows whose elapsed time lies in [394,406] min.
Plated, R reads 32.08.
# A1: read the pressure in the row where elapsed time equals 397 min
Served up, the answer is 32.93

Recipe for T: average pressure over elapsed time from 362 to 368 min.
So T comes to 22.4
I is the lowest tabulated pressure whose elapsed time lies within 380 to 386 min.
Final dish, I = 29.55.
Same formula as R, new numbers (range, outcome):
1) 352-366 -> 21.77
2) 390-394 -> 32.96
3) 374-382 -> 26.69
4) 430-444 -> 34.46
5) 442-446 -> 33.52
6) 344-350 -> 28.68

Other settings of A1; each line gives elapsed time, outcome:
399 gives 33.5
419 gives 34.37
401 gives 32.82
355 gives 24.96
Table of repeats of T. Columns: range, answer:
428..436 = 37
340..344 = 31.6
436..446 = 34.8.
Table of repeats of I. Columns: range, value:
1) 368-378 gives 22.8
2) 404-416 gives 26.37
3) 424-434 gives 35.7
